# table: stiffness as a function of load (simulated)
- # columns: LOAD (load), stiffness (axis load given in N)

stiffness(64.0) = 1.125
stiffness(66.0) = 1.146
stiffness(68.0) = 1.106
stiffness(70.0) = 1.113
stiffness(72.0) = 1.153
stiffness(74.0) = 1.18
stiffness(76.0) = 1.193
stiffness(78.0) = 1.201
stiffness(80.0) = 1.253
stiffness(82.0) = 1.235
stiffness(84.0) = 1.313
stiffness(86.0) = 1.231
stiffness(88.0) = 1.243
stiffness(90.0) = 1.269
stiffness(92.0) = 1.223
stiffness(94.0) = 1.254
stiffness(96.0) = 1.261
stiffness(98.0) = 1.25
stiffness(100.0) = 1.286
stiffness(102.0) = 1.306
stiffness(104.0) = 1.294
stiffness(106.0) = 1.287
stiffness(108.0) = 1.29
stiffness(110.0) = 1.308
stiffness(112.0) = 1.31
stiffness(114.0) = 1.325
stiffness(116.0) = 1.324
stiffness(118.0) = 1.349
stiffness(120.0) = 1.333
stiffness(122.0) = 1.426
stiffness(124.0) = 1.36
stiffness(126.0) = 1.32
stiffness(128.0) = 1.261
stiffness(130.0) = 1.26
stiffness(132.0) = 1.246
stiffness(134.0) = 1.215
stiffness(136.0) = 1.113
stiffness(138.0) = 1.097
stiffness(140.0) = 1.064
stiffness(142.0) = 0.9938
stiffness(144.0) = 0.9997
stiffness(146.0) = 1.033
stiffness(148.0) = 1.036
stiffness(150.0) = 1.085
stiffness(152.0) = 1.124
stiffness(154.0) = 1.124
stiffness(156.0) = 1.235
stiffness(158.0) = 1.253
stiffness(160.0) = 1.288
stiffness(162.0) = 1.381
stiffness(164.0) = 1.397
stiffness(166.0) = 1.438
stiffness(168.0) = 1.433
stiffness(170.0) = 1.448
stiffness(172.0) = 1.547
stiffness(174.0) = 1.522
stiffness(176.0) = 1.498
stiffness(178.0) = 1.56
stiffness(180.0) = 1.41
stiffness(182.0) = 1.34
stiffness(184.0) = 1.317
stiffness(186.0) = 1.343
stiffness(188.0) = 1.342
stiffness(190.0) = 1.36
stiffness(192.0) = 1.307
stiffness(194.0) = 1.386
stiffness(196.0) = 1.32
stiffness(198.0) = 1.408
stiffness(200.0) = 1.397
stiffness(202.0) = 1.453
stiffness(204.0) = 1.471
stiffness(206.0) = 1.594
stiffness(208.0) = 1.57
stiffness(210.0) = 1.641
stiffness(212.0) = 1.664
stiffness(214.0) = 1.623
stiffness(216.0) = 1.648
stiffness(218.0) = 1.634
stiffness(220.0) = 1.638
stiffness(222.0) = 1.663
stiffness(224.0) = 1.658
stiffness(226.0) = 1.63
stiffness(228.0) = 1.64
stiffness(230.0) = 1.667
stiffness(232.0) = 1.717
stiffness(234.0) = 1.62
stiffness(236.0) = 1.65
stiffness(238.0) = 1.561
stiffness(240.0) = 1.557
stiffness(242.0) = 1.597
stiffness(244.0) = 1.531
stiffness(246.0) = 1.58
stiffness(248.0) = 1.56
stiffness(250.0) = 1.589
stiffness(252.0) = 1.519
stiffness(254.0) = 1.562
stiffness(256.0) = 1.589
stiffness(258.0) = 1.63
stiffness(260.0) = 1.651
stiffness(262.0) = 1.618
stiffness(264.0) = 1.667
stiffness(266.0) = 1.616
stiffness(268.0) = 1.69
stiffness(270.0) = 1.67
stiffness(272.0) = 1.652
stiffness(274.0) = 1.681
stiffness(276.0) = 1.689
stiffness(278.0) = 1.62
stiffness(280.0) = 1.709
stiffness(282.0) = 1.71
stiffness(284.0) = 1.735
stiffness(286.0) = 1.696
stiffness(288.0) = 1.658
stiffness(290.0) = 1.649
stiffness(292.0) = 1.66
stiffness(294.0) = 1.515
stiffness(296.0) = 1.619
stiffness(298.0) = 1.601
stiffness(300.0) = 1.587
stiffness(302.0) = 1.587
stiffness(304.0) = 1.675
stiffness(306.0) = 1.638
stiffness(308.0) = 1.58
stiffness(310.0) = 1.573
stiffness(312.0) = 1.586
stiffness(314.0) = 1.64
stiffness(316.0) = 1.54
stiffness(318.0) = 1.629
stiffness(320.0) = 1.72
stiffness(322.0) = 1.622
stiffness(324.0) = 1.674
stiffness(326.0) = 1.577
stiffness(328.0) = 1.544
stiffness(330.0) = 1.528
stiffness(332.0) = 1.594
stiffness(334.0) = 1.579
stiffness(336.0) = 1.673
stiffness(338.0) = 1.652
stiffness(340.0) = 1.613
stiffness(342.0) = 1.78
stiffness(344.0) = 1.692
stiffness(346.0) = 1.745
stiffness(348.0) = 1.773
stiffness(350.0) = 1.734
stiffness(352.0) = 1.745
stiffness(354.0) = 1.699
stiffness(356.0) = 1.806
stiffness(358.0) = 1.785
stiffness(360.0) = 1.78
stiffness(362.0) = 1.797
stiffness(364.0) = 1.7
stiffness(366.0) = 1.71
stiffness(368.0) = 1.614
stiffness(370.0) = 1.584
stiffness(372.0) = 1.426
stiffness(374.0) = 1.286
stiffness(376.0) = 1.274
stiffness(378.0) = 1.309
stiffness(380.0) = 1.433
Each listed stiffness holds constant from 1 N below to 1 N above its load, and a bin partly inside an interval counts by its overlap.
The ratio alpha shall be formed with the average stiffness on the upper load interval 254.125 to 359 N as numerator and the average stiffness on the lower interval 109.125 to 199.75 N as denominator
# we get 1.3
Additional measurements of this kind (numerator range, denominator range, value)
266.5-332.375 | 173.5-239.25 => 1.07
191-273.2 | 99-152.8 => 1.29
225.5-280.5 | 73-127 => 1.27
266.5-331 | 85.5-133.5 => 1.26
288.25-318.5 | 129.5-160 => 1.42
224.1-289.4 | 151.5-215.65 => 1.15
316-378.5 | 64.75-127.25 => 1.30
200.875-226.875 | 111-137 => 1.24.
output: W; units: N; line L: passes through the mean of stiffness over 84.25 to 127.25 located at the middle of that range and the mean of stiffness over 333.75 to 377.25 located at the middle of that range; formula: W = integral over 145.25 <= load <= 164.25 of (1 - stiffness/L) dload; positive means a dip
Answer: 2.5 N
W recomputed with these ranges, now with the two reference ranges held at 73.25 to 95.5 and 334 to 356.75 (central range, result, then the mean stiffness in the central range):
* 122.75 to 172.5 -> 4.6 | 1.23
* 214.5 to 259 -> -2.9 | 1.61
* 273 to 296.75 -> -0.9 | 1.66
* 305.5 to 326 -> 0.5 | 1.62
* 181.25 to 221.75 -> -0.7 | 1.48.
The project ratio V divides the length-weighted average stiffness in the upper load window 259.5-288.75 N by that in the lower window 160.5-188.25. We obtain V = 1.17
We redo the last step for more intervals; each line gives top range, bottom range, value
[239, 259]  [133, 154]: 1.46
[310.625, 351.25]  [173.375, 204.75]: 1.17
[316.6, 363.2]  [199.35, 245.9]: 1.05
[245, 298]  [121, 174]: 1.32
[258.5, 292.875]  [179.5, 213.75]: 1.16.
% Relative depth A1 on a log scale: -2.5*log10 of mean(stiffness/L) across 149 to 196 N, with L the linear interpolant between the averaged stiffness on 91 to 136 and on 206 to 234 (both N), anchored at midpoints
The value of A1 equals 0.10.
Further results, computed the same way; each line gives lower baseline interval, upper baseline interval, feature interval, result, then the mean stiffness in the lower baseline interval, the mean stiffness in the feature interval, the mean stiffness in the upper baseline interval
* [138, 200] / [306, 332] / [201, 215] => -0.14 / 1.3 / 1.57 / 1.6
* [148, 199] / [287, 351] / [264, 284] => -0.09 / 1.35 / 1.67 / 1.63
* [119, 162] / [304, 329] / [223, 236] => -0.18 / 1.19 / 1.65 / 1.61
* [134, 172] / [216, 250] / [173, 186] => -0.07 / 1.21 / 1.43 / 1.62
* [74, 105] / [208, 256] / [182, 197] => 0.13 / 1.25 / 1.34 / 1.61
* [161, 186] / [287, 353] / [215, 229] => -0.10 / 1.44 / 1.64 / 1.64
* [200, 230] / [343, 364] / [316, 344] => 0.06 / 1.6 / 1.63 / 1.75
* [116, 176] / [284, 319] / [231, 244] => -0.10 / 1.26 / 1.61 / 1.62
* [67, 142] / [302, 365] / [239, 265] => -0.05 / 1.25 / 1.59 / 1.67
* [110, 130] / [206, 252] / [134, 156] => 0.28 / 1.33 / 1.08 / 1.62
